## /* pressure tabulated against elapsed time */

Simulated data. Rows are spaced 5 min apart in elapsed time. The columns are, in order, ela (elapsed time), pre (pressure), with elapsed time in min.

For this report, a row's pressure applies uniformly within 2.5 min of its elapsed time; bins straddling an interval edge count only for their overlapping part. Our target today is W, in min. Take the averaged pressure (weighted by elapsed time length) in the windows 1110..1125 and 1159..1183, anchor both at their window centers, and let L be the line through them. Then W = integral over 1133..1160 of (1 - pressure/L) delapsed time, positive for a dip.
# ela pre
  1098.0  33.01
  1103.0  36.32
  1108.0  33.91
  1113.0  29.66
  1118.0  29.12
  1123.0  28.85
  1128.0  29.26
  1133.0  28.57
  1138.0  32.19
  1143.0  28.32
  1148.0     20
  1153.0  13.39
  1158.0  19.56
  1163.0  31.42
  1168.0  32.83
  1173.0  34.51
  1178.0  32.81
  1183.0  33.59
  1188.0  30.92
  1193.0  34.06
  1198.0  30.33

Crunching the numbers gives 6.56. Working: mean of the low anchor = 29.4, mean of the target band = 23.3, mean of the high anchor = 32.1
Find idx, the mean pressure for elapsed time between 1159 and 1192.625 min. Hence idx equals 32.2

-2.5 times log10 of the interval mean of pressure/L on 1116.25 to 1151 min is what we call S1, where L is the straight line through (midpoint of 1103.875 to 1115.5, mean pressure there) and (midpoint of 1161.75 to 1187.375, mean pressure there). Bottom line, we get 0.17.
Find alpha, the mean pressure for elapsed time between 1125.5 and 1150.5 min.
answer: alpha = 27.7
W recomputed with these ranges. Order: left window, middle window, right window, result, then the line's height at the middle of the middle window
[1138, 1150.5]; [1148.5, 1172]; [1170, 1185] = 4.2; 29.5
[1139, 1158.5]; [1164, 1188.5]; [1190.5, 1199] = -4.5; 28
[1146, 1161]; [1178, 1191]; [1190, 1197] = -1.3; 29.7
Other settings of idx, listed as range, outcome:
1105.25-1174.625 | 27.9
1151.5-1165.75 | 22.2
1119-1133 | 29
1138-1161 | 21.8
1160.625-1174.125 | 32.8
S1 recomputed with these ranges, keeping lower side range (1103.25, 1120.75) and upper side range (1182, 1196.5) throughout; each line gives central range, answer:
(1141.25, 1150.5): 0.321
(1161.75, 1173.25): -0.015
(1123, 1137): 0.091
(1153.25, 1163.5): 0.430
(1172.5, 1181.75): -0.034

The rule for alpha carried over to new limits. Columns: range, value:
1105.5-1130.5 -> 30.2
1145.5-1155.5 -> 16.7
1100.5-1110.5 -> 35.1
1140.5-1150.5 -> 24.2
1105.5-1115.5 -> 31.8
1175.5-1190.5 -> 32.4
